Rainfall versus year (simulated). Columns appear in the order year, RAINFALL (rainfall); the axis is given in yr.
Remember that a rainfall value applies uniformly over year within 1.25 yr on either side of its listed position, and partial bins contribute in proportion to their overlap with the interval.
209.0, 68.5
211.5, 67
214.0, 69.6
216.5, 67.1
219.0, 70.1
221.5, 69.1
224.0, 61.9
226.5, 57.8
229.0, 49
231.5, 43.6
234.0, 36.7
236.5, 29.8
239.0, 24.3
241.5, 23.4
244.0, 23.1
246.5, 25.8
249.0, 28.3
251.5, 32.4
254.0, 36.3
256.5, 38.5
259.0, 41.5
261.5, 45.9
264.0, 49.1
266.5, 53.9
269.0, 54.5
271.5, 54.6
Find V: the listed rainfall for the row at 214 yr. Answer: 69.6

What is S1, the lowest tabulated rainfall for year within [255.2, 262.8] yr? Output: 38.5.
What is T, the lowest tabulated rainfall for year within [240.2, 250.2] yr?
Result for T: 23.1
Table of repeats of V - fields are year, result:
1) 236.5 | 29.8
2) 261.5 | 45.9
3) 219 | 70.1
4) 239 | 24.3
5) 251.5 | 32.4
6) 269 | 54.5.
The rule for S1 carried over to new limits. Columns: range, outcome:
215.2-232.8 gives 43.6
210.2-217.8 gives 67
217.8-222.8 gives 69.1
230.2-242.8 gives 23.4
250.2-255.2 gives 32.4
